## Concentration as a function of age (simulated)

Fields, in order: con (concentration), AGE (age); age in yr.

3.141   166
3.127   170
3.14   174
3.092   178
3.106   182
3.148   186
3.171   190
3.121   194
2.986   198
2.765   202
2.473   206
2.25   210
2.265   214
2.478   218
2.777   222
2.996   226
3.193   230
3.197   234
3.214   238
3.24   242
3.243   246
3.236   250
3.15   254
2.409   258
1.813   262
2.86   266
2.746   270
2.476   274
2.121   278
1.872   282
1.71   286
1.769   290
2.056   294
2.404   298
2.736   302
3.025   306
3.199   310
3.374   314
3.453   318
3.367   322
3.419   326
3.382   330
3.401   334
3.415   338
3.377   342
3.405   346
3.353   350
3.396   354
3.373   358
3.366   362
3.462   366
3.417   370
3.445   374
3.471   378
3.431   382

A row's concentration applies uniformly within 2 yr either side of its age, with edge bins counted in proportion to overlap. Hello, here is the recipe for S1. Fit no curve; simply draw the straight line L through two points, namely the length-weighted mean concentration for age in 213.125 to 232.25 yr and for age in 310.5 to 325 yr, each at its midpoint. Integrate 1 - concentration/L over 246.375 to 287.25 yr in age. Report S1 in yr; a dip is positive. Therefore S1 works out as 7.5 yr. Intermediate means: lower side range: 2.78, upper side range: 3.38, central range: 2.48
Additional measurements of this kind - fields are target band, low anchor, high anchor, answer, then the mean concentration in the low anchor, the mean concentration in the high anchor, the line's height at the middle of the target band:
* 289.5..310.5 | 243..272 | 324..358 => 3.8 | 2.8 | 3.39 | 3.1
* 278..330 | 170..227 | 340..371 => 8.4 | 2.85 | 3.39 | 3.21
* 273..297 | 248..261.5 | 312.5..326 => 8.4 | 2.81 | 3.4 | 3.09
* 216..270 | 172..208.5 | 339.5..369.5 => 3.7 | 2.99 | 3.39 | 3.12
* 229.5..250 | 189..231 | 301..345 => -2.3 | 2.75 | 3.3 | 2.9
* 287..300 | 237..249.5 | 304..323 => 4.8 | 3.23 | 3.28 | 3.27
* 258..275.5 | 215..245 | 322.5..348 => 3.7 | 3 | 3.4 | 3.14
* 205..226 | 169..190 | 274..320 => 3.1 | 3.13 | 2.52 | 2.94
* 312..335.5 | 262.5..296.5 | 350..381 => -4.9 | 2.19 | 3.41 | 2.82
